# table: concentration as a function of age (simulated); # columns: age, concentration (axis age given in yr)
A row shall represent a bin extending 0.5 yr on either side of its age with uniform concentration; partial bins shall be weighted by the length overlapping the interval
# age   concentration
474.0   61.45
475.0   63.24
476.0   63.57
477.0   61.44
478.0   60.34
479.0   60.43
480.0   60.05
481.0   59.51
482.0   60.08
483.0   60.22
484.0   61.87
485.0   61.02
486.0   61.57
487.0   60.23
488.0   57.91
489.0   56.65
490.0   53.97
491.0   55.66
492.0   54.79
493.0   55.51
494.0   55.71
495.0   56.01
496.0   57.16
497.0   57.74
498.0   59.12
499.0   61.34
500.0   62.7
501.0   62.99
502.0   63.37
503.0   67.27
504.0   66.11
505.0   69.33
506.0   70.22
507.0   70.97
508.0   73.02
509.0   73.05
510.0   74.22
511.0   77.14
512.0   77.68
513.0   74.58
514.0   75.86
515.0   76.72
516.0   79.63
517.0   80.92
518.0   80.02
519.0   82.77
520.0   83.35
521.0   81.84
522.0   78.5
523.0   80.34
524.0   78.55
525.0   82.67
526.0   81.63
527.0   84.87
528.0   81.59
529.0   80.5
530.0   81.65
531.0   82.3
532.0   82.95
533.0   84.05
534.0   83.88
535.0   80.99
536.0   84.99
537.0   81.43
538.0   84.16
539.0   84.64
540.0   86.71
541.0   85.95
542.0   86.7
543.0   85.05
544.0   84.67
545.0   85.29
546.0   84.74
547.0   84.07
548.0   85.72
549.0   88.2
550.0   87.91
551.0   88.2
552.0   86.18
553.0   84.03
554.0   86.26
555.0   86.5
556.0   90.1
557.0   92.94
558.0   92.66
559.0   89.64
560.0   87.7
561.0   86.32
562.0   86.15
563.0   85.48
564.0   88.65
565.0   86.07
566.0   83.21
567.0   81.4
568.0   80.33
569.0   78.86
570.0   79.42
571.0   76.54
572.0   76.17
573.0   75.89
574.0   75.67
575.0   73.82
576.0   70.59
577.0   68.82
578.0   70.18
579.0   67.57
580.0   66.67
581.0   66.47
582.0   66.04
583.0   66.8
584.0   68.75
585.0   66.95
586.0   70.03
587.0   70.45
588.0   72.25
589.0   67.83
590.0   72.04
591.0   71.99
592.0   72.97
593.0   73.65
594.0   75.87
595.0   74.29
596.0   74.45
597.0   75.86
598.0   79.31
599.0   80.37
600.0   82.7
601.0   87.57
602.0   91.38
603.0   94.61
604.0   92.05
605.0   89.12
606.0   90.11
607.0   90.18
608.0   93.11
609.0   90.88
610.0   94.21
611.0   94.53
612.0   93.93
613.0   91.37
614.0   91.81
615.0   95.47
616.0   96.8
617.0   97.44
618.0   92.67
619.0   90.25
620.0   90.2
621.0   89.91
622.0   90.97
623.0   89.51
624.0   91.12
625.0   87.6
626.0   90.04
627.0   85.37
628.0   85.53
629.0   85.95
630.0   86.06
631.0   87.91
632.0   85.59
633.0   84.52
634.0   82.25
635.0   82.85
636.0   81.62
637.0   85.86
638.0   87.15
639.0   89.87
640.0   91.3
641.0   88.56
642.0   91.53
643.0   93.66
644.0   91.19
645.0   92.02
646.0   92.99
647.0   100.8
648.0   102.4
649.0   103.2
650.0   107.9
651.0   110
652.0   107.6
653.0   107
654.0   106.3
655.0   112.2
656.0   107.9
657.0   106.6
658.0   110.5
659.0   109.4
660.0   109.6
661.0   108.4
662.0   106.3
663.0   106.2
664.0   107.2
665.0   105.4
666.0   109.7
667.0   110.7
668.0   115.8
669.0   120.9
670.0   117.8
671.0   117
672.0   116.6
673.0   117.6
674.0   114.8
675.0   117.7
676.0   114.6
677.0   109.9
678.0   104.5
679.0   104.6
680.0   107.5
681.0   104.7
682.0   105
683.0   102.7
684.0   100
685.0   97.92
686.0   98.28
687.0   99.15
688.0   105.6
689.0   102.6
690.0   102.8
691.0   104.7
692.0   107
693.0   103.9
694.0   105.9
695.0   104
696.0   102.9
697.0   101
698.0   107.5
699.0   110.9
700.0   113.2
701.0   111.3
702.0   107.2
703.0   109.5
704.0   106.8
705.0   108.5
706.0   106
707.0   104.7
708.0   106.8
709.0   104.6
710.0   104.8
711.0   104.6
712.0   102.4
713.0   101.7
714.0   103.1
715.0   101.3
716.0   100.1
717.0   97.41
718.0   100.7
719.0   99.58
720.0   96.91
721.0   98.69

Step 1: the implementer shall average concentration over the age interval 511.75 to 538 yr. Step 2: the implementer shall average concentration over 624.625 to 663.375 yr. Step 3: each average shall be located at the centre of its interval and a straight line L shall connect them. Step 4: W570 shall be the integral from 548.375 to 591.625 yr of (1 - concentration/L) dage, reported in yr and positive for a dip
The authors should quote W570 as 4.0 yr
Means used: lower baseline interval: 81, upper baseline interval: 96.2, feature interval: 78.6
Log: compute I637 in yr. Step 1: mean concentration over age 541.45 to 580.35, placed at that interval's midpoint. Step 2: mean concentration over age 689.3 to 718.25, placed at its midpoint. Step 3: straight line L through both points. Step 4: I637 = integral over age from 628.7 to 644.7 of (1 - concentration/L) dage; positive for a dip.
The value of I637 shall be 1.2 yr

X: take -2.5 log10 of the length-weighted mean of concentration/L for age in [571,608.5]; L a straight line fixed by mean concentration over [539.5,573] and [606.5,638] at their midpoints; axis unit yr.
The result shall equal 0.148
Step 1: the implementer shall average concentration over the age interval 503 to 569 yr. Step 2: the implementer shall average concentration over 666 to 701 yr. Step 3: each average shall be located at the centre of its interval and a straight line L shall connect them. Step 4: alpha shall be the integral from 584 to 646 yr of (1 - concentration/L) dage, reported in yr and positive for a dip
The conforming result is 6.8 yr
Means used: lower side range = 82.2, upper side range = 108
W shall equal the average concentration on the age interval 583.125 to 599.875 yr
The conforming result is 73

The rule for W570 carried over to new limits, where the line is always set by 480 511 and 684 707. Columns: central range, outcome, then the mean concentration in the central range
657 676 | -2.5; 112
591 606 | 0.5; 81.7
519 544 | -4.6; 82.9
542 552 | -1.7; 86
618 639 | 0.8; 87.2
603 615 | -0.8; 92.2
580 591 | 1.7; 68.8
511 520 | -1.7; 78.7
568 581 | 0.9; 73.4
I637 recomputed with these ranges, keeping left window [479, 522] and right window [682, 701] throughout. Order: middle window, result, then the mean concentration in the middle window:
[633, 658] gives -0.4 yr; 96.8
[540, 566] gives -3.4 yr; 86.9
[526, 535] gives -1.3 yr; 82.6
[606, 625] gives -0.7 yr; 92.3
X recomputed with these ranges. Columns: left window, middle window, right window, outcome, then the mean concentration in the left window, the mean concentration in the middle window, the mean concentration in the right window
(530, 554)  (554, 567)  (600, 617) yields -0.009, 84.9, 87.6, 92.2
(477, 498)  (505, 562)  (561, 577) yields -0.172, 58.4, 82.5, 79.7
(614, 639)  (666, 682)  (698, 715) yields -0.138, 88.5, 113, 106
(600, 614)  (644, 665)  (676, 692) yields -0.067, 91.5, 105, 104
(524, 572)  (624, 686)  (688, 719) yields -0.026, 84.6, 101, 105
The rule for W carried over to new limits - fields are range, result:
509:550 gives 82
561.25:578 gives 79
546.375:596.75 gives 78.4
